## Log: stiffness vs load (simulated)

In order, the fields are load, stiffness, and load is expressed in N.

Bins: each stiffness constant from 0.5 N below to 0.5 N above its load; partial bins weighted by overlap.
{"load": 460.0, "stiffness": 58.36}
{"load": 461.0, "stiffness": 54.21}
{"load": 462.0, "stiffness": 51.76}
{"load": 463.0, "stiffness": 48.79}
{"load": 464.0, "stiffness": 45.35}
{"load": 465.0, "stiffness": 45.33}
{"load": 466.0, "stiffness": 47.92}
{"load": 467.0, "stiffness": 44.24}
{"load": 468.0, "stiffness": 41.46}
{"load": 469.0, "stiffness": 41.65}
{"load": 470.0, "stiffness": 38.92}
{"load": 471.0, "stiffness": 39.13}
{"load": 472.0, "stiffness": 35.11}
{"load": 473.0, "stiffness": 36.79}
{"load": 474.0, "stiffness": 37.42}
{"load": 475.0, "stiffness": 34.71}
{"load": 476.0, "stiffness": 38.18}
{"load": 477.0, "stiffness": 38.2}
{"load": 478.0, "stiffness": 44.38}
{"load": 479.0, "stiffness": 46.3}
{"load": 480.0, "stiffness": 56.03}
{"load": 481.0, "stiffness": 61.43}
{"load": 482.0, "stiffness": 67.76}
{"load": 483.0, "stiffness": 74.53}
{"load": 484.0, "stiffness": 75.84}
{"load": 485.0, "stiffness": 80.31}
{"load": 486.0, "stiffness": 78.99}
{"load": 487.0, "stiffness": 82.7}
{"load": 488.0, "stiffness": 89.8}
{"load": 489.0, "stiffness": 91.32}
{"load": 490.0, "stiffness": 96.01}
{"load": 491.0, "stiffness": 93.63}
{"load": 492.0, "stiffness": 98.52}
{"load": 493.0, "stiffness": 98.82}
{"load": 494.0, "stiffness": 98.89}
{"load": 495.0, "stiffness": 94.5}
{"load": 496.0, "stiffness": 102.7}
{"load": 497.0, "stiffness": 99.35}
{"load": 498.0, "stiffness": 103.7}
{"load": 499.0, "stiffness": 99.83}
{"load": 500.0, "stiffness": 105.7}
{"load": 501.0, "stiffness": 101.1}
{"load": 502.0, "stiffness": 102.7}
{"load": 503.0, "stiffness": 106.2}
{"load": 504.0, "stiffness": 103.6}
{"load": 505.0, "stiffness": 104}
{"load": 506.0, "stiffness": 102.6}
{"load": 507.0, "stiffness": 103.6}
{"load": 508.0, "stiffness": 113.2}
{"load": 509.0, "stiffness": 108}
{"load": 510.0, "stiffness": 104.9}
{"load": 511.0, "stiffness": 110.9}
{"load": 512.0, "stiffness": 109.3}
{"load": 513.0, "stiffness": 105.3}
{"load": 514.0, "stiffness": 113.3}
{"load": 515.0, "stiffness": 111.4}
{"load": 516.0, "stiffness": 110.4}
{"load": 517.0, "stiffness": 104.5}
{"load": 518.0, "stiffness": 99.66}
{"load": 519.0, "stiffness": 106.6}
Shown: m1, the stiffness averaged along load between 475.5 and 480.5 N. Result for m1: 44.6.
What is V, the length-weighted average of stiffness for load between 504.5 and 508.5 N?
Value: 106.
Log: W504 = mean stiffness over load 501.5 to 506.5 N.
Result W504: 104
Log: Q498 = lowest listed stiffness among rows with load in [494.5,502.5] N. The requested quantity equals 94.5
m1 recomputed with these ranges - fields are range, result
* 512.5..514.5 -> 109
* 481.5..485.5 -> 74.6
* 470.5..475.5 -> 36.6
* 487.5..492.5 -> 93.9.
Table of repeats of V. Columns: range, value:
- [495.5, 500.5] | 102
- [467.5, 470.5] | 40.7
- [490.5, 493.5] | 97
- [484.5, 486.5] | 79.7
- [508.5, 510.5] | 106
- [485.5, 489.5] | 85.7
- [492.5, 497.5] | 98.9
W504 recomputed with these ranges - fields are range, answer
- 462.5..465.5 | 46.5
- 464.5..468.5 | 44.7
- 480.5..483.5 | 67.9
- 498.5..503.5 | 103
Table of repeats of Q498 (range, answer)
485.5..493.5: 78.99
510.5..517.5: 104.5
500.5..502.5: 101.1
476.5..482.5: 38.2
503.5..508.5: 102.6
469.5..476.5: 34.71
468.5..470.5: 38.92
